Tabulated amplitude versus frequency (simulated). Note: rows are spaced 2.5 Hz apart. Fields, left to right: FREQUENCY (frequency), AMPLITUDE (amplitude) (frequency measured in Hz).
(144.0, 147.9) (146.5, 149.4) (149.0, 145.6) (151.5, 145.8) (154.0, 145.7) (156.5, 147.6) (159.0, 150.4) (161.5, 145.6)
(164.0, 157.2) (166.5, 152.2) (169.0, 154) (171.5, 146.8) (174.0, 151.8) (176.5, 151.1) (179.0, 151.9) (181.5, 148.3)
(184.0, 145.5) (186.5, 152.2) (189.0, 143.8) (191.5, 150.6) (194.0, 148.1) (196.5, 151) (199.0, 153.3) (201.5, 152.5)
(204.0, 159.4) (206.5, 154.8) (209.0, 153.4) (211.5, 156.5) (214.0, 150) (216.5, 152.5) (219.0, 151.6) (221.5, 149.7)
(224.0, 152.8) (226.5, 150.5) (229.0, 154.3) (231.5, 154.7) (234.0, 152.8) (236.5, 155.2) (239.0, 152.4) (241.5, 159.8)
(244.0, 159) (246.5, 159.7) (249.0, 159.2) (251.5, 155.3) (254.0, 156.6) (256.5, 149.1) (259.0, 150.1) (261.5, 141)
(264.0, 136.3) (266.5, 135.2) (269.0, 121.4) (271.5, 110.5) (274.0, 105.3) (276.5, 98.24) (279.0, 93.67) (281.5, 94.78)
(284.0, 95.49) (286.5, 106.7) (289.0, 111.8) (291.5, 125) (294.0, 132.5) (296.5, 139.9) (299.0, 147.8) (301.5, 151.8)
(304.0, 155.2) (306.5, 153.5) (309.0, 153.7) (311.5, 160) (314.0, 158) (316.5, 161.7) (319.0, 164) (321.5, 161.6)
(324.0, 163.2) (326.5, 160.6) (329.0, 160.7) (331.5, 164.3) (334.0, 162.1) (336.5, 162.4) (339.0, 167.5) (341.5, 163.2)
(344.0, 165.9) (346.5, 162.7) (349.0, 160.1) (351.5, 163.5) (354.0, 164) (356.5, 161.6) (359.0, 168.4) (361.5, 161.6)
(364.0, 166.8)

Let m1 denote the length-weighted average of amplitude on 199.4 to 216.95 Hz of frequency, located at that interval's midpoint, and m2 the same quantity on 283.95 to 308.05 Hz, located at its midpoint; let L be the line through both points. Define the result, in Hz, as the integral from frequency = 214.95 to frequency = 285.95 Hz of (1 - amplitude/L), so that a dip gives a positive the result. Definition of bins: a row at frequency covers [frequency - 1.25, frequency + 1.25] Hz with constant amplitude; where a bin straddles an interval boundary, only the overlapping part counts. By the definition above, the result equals 2.80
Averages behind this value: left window 154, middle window 139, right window 134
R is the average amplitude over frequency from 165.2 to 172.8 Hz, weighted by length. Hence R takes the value 151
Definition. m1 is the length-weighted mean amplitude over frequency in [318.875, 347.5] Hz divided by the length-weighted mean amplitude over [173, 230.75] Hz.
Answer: 1.08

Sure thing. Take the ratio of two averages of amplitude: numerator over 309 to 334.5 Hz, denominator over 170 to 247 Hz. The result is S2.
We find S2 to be 1.1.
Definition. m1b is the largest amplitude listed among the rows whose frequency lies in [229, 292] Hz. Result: 159.8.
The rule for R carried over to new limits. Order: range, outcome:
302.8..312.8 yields 156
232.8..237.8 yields 154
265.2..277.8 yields 114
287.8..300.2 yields 131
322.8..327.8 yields 162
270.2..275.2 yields 108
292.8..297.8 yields 136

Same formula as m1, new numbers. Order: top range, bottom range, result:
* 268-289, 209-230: 0.68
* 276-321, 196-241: 0.88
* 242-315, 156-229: 0.89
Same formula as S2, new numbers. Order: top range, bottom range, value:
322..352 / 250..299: 1.30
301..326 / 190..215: 1.04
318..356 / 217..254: 1.05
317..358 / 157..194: 1.09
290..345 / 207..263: 1.02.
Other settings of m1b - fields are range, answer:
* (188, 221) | 159.4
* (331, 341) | 167.5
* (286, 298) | 139.9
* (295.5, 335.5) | 164.3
